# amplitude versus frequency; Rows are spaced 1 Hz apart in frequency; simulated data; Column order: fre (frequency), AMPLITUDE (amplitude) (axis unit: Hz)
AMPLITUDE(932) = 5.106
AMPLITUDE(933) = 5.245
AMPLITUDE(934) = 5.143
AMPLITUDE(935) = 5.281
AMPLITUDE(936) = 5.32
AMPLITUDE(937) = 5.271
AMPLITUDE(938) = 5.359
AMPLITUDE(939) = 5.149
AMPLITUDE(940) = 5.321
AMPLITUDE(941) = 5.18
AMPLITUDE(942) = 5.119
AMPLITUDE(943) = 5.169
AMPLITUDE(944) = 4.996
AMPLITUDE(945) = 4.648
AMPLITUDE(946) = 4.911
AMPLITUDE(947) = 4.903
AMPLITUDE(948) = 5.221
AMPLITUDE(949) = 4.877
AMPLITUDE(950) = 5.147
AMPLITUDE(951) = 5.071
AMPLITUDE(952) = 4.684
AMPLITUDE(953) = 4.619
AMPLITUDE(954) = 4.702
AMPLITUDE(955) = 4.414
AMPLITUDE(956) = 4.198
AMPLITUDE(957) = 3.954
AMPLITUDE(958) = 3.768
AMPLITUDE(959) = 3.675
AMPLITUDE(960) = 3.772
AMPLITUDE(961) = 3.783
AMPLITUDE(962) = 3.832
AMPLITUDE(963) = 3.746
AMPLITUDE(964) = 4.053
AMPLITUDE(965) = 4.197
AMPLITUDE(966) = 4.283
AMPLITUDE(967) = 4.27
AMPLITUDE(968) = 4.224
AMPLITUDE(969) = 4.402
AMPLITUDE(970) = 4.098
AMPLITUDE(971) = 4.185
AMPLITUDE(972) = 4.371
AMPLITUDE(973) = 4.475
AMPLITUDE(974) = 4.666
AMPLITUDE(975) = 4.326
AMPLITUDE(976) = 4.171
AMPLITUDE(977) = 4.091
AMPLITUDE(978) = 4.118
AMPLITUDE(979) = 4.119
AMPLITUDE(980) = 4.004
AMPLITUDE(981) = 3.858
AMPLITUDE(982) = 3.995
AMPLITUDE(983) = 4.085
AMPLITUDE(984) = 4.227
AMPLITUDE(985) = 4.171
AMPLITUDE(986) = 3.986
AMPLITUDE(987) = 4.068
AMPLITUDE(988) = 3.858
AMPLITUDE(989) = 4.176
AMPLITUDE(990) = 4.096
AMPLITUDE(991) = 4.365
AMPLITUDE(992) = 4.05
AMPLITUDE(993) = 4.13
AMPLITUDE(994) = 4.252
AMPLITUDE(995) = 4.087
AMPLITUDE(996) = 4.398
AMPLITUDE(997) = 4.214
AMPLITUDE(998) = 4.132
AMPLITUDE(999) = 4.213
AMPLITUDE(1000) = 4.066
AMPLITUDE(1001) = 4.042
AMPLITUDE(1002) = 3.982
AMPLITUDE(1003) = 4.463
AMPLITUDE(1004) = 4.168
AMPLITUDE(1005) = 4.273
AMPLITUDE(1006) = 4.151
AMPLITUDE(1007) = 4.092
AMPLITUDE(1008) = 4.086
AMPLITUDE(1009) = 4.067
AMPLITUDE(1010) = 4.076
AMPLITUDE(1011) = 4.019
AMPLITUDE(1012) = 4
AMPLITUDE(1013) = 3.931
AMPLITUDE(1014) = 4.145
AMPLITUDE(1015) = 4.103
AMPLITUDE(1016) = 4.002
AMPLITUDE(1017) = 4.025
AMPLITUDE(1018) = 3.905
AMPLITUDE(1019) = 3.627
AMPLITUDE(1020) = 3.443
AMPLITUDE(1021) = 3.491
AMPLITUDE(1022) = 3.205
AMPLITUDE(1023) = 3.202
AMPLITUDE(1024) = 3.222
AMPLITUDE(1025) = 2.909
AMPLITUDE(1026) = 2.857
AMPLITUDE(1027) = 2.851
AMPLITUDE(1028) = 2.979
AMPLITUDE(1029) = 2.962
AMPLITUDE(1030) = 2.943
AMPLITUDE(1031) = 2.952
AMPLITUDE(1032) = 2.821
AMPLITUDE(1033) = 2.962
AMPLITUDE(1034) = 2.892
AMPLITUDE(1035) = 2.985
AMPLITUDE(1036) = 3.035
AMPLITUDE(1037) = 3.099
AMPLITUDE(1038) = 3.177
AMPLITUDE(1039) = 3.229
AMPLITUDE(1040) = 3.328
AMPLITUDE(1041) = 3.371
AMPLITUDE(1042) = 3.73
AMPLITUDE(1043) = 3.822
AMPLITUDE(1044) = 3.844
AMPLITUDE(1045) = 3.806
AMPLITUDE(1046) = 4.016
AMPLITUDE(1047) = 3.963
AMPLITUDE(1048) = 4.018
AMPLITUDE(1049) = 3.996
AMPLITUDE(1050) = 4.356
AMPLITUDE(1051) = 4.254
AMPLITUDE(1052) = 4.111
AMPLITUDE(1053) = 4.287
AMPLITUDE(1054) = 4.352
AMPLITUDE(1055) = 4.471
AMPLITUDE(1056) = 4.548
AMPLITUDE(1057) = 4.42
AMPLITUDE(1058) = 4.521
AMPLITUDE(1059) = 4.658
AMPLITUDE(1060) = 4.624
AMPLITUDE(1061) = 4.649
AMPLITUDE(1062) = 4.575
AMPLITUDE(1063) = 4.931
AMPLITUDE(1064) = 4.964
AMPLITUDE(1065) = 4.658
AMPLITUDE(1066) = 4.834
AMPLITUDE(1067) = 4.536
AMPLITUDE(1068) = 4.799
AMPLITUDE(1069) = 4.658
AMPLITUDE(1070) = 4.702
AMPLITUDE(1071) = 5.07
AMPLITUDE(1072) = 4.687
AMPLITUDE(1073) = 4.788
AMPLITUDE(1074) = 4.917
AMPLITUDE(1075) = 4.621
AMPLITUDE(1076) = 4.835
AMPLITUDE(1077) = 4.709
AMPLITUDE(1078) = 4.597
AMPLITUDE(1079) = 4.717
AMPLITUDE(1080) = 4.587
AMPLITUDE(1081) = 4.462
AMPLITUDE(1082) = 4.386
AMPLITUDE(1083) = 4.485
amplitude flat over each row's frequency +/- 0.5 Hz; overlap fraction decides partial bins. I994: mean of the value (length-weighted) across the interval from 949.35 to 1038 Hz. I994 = 3.93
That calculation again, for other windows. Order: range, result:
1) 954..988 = 4.11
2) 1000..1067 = 3.85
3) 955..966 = 3.94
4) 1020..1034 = 3.04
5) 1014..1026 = 3.55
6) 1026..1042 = 3.05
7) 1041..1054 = 4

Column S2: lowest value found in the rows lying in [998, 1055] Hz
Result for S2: 2.821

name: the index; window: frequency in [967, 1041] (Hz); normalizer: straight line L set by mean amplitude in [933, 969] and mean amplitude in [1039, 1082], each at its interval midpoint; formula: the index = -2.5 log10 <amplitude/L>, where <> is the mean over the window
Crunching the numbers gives 0.184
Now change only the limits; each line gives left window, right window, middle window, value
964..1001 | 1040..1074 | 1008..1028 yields 0.18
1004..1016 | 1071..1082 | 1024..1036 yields 0.41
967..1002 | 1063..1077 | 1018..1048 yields 0.34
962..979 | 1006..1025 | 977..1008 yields -0.03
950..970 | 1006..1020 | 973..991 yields 0.00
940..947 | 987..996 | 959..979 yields 0.10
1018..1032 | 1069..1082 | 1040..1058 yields -0.05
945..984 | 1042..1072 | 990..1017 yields 0.06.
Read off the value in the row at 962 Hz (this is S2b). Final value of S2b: 3.832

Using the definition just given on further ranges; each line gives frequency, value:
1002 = 3.982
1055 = 4.471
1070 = 4.702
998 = 4.132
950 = 5.147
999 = 4.213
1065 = 4.658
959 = 3.675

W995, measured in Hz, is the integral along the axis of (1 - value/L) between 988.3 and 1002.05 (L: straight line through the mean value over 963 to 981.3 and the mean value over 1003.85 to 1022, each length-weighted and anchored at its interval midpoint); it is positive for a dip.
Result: -0.32 Hz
